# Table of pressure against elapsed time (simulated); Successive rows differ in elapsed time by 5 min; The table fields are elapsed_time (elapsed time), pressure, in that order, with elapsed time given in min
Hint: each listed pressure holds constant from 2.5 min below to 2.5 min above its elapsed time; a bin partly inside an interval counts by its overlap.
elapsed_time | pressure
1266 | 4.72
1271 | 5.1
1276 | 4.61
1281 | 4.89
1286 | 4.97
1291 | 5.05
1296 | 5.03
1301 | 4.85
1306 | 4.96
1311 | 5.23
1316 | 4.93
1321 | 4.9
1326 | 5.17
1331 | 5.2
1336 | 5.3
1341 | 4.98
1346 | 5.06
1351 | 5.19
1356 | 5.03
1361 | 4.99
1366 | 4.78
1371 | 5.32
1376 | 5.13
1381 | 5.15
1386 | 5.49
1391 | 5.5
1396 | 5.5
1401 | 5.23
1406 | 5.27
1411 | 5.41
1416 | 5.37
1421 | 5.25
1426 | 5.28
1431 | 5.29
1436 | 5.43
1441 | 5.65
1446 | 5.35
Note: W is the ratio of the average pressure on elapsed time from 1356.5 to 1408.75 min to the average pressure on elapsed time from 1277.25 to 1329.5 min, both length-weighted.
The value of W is 1.0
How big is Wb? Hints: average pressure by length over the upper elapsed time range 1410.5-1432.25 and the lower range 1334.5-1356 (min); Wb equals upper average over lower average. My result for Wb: 1.0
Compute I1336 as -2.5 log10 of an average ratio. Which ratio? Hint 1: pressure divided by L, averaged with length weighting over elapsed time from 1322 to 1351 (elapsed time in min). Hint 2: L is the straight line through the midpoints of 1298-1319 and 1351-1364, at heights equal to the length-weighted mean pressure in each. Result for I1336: -0.03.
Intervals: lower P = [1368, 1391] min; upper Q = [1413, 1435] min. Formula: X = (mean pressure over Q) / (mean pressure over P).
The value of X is 1.0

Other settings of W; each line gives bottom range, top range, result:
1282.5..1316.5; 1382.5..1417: 1.08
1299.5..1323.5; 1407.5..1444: 1.08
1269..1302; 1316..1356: 1.03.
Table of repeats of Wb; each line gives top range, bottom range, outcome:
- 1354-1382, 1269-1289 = 1.04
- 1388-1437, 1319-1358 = 1.05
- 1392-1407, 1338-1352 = 1.06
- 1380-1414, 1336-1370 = 1.07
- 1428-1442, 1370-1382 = 1.05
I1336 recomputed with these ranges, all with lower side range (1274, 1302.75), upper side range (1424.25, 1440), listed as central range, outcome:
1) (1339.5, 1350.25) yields 0.008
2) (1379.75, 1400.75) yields -0.035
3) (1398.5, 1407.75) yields 0.005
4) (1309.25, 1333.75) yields -0.015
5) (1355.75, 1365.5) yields 0.038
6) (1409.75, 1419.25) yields -0.014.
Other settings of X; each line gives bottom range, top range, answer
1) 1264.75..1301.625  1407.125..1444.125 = 1.10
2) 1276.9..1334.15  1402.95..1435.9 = 1.06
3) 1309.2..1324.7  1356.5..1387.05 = 1.02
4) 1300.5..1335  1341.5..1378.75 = 1.00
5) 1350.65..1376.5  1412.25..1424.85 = 1.05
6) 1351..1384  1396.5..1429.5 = 1.05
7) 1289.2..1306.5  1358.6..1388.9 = 1.04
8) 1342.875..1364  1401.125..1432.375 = 1.05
